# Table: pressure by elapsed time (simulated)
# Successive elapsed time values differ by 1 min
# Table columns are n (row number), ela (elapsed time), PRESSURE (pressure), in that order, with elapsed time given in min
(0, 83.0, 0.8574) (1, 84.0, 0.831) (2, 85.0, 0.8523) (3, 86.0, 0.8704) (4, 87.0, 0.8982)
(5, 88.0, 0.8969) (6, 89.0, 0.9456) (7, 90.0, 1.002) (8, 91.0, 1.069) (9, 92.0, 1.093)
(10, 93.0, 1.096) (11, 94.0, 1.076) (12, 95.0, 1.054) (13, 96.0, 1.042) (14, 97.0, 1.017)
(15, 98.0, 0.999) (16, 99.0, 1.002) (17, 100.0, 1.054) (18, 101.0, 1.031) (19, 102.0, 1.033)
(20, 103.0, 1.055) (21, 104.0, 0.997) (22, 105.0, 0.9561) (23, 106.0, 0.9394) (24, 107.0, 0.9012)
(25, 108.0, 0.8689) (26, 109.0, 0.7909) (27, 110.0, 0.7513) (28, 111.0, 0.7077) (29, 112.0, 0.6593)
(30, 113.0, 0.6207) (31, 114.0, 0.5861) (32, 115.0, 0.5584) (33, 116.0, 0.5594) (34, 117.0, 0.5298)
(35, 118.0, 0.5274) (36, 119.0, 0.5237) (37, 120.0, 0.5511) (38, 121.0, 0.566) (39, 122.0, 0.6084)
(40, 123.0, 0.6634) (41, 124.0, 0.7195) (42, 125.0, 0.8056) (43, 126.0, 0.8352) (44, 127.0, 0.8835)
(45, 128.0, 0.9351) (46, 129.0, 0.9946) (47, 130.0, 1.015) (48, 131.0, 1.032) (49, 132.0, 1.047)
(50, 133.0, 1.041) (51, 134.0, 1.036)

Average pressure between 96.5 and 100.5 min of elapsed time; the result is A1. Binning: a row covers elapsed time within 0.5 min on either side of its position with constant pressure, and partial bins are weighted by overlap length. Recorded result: 1.02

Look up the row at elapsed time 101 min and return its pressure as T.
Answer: 1.031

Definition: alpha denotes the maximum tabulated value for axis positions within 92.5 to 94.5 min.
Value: 1.096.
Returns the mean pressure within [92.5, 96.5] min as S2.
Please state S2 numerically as 1.07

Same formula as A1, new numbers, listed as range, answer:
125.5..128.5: 0.885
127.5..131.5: 0.994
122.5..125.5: 0.729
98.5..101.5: 1.03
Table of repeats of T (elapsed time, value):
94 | 1.076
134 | 1.036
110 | 0.7513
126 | 0.8352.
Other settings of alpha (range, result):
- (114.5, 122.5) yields 0.6084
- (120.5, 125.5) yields 0.8056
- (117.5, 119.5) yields 0.5274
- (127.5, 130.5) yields 1.015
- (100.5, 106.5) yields 1.055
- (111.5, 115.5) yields 0.6593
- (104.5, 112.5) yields 0.9561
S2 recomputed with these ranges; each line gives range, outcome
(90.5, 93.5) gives 1.09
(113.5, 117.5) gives 0.558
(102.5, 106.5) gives 0.987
